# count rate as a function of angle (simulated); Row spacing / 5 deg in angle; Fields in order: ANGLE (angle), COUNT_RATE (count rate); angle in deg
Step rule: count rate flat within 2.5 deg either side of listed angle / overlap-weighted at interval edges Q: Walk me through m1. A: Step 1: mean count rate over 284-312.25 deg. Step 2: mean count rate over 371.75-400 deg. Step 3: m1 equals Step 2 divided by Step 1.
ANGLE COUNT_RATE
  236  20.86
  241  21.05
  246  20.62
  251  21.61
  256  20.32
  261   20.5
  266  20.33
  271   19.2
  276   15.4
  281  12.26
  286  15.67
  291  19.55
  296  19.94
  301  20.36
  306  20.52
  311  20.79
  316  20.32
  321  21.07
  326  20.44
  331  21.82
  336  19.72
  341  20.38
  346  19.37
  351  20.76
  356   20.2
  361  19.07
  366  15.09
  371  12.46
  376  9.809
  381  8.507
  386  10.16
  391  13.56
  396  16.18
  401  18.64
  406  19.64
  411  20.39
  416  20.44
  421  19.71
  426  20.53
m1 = 0.6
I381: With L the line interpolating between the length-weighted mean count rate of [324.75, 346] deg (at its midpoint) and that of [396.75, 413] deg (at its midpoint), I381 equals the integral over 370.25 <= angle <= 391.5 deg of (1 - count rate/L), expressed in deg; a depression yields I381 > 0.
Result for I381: 9.8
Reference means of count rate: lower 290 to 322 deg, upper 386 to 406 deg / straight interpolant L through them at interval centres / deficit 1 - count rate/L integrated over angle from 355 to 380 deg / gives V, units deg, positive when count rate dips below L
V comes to 3.93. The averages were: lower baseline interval 20.4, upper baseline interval 15.8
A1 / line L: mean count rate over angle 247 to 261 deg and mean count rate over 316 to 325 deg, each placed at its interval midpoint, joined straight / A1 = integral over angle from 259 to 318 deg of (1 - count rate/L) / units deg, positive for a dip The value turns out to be 5.93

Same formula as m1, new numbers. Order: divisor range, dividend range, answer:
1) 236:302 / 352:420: 0.84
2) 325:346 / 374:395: 0.53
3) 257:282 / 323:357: 1.13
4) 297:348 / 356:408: 0.71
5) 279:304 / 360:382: 0.73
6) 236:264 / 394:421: 0.92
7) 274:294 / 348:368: 1.19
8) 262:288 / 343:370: 1.10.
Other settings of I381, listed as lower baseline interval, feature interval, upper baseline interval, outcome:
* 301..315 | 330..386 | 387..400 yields 2.6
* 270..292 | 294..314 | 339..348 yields -3.4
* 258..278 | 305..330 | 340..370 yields -2.5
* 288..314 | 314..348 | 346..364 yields -0.9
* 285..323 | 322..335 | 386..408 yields -1.4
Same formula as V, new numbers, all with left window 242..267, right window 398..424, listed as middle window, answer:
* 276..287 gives 3.47 deg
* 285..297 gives 1.14 deg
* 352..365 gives 0.53 deg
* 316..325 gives -0.21 deg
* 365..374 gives 2.99 deg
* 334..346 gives 0.15 deg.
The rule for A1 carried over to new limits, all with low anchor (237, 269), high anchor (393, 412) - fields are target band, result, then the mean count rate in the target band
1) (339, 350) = -0.37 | 20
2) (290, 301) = 0.09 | 19.9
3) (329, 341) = -0.72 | 20.6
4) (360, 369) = 1.20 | 16.5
